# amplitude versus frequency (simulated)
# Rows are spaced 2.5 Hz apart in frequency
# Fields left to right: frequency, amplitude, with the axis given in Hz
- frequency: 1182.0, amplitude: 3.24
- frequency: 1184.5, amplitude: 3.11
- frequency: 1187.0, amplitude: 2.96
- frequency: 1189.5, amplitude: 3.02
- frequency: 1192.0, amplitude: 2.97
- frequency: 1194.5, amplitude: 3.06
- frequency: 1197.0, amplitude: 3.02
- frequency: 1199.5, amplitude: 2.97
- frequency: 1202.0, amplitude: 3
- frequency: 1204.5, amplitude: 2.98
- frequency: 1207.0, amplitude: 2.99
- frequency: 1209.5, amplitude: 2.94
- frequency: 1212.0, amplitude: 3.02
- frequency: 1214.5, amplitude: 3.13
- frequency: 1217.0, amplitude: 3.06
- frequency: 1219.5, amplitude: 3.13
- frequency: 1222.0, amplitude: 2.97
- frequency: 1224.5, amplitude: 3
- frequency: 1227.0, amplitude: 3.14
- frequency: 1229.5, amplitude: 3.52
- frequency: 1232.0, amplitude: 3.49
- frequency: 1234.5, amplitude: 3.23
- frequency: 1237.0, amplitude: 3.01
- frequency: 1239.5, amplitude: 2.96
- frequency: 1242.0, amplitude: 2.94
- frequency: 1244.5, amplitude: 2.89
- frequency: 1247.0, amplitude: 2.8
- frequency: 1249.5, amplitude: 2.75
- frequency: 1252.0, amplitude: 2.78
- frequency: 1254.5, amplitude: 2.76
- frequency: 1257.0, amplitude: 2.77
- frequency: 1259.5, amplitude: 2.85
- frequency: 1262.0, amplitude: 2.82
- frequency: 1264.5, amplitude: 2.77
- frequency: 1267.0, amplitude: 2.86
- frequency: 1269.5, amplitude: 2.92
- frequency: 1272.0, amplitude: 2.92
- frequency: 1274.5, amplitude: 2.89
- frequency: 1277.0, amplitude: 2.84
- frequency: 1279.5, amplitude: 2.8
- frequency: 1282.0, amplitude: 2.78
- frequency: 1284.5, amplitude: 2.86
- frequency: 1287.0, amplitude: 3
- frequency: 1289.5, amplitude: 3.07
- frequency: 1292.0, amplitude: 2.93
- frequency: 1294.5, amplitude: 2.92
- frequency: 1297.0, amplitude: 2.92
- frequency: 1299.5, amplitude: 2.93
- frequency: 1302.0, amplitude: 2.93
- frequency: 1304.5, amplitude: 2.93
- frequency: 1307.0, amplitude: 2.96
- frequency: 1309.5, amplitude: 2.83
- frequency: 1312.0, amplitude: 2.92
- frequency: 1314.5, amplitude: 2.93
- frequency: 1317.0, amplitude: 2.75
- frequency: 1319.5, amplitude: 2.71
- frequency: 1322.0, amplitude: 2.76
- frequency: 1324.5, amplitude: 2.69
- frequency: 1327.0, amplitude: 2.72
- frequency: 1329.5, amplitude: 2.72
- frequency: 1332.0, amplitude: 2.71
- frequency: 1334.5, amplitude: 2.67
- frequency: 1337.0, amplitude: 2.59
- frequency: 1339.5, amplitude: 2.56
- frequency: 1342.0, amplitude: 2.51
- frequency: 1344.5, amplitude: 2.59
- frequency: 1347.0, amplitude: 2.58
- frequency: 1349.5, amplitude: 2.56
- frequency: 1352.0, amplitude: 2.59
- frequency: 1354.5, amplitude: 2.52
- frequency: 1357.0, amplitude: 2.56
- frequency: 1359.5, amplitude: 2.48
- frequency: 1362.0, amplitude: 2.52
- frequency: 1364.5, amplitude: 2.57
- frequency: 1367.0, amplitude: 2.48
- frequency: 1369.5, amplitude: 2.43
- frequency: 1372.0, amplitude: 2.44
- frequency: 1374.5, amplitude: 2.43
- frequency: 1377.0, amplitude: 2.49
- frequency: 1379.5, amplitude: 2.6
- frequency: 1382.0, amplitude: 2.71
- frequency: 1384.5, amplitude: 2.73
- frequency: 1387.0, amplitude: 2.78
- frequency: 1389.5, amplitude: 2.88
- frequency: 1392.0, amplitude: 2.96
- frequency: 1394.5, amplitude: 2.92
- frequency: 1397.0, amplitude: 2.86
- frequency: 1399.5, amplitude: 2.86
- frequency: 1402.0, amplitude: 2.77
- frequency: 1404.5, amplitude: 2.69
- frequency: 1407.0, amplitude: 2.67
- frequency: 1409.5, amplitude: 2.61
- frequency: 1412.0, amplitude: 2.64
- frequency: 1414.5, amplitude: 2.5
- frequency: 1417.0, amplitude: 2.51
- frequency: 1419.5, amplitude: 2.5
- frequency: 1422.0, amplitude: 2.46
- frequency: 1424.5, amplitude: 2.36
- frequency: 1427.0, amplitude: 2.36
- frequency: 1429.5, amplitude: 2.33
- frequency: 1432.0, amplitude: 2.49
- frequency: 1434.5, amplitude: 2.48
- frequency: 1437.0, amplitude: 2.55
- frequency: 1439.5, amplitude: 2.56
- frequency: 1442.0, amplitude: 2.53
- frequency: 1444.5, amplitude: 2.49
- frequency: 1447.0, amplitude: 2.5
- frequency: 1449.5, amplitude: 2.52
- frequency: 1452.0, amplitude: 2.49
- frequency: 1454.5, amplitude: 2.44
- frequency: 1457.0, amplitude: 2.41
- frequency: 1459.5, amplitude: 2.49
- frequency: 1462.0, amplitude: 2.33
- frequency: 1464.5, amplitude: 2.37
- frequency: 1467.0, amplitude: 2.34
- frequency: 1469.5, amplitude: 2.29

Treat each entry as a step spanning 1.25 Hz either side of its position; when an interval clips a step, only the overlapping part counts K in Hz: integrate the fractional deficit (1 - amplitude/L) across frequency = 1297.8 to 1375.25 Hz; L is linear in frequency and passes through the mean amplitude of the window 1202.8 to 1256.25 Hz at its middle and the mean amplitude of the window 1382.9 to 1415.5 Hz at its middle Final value 5.20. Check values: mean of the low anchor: 3.02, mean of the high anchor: 2.76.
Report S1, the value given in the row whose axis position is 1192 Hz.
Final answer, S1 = 2.97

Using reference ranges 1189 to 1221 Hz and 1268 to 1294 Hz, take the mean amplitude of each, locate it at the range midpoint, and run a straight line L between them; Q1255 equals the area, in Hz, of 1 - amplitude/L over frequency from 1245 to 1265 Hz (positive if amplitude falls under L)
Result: 1.0 Hz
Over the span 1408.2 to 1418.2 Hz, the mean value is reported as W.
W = 2.57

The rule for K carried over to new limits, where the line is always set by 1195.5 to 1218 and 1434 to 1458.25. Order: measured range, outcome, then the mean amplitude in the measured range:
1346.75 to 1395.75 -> 0.83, 2.61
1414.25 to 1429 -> 0.65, 2.44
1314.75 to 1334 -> 0.19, 2.73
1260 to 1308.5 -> -0.88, 2.9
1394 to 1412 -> -1.13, 2.75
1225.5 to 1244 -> -1.36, 3.17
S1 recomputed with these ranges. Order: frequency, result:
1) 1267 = 2.86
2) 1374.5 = 2.43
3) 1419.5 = 2.5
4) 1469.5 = 2.29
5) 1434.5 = 2.48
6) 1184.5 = 3.11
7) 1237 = 3.01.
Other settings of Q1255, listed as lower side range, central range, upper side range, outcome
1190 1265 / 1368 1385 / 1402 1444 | 0.6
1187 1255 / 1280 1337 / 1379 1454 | -0.1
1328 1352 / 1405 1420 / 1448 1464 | -0.4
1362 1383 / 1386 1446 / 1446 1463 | -3.1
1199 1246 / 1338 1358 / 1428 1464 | 1.3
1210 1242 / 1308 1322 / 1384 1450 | 0.3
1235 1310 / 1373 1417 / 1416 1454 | -2.2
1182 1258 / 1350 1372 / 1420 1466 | 1.2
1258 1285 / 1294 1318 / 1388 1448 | -1.0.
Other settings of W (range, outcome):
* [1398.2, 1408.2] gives 2.75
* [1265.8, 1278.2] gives 2.89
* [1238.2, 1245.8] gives 2.93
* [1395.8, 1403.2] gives 2.83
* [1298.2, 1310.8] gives 2.92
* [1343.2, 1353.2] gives 2.58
